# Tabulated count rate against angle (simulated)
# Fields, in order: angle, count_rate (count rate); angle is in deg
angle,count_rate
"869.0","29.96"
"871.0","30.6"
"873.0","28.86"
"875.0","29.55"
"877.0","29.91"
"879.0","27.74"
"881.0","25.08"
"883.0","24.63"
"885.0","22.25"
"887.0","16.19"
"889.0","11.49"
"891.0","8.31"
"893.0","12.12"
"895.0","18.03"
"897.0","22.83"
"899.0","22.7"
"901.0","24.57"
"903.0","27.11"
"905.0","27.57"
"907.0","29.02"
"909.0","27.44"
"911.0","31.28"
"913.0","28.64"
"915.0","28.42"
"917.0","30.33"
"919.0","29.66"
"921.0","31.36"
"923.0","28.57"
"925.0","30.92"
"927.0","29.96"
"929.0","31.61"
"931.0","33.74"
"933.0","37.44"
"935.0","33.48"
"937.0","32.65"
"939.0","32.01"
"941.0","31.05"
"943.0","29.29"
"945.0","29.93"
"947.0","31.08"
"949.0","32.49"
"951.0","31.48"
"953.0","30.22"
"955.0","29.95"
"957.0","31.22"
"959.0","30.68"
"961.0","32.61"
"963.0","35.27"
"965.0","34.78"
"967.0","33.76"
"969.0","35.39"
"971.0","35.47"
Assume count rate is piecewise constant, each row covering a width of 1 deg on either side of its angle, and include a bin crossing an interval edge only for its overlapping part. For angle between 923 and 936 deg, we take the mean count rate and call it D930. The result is 32.5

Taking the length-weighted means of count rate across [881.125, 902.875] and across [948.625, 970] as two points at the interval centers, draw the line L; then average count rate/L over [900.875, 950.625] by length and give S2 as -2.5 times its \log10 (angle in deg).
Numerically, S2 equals -0.19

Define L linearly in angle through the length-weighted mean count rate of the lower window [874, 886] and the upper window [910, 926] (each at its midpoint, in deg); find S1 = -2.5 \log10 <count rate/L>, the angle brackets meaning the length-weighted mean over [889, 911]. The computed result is 0.28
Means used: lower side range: 26.5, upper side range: 29.9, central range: 21.9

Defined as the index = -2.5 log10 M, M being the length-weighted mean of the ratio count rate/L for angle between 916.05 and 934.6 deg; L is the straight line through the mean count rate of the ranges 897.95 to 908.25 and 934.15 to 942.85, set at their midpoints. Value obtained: -0.06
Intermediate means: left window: 26.2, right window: 32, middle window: 31.6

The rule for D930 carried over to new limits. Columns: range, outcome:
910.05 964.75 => 31.4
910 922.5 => 29.9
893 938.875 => 28.7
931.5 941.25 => 33.5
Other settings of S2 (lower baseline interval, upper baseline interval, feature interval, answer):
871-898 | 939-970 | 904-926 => -0.127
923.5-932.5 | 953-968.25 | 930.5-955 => 0.004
